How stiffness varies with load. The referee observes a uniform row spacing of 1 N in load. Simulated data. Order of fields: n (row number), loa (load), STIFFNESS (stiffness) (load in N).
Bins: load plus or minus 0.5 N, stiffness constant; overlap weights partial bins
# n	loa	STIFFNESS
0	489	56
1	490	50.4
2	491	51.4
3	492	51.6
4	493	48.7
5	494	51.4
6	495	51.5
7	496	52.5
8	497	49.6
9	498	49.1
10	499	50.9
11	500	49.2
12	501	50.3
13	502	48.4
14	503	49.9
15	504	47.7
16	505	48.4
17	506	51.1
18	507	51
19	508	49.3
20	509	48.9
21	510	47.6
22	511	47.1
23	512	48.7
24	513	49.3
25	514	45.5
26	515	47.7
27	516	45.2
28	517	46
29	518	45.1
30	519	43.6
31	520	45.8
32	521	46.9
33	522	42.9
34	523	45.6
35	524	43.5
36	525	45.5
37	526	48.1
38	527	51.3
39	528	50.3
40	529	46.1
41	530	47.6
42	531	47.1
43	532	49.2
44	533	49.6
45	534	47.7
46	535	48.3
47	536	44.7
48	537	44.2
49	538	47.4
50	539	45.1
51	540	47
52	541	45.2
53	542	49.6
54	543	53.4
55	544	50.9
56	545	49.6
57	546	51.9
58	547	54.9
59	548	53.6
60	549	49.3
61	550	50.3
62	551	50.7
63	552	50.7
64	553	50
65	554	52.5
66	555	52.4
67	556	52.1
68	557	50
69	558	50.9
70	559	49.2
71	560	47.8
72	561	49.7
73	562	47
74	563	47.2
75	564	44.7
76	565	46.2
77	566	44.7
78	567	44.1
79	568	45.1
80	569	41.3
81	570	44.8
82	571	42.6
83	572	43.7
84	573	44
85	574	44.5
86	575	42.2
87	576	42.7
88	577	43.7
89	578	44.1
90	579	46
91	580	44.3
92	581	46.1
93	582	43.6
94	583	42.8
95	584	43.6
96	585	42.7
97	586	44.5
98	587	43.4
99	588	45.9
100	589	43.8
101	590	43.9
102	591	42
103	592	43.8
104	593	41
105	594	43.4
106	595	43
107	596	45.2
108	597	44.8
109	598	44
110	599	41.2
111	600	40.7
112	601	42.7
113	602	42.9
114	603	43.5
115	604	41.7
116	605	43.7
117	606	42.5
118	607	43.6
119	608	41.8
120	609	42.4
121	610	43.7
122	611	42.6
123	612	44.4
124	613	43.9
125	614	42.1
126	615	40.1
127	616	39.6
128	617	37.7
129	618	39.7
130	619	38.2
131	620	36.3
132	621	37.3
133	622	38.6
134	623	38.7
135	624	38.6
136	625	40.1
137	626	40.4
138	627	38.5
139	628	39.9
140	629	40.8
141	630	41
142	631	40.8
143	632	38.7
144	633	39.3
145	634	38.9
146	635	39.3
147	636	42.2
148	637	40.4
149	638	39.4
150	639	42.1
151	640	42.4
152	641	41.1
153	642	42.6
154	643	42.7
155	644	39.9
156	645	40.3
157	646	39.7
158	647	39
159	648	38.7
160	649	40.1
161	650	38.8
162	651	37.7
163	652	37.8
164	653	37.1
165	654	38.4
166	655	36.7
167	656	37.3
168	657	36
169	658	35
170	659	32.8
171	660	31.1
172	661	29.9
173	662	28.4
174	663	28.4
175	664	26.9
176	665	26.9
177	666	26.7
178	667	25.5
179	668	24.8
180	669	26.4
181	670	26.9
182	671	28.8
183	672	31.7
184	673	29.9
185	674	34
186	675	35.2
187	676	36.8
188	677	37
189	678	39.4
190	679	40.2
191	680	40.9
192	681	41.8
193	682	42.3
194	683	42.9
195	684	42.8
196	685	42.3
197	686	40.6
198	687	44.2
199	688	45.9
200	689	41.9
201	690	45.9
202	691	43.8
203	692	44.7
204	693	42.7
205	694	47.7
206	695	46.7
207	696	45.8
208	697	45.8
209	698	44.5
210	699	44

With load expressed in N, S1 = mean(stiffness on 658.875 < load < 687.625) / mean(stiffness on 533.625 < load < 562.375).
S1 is 0.69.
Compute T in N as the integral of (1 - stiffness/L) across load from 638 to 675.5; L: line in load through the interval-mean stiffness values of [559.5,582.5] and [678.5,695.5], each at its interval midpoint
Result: 7.85 N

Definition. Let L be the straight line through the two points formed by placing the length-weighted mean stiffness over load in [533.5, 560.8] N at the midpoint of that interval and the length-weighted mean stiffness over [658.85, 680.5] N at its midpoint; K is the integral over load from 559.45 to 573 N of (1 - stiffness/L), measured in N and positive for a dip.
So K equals 0.4 N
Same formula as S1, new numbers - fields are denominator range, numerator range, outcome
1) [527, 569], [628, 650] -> 0.83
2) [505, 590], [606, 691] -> 0.81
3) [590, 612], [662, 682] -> 0.75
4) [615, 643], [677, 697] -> 1.09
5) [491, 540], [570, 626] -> 0.88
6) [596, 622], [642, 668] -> 0.84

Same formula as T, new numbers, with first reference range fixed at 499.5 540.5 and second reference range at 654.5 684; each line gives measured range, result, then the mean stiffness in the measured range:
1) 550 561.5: -1.70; 50.5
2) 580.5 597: -1.13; 43.7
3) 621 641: -1.67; 40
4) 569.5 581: -0.49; 44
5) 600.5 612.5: -1.14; 43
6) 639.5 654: -1.79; 39.8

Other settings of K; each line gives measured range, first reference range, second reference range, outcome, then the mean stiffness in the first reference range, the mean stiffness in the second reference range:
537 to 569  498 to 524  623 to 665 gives -3.14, 47.6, 37.9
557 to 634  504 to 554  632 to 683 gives -1.79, 48.2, 36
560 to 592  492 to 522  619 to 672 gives -1.45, 48.5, 36.4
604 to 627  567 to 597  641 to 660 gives 0.21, 43.7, 38.2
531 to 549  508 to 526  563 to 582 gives -1.38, 46.3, 44.2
